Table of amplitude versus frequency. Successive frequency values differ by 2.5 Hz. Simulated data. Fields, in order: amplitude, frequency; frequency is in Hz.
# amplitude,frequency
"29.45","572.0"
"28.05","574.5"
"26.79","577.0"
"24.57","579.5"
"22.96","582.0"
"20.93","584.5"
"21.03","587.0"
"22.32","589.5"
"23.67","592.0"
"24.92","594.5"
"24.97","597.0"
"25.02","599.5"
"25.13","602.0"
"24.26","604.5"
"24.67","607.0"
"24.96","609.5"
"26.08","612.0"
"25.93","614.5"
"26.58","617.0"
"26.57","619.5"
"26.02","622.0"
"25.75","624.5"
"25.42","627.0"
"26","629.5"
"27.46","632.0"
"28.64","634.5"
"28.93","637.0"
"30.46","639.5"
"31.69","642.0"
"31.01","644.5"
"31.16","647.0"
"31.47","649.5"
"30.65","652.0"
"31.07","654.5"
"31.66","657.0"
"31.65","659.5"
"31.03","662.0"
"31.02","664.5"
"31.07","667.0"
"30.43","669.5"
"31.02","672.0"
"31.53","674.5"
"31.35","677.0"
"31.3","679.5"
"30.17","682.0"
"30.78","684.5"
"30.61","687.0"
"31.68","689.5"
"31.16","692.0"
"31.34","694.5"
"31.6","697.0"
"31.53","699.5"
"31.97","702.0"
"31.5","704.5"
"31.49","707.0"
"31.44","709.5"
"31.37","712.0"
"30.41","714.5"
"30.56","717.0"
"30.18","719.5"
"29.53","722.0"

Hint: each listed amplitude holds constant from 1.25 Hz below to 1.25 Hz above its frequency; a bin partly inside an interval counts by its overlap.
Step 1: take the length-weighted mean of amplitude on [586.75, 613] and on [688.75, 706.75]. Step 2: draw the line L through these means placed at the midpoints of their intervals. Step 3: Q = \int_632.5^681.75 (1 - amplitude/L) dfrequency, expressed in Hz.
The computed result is -3.95 Hz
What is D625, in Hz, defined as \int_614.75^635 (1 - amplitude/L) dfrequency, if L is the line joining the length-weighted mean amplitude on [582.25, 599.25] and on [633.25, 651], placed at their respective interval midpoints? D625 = 1.1 Hz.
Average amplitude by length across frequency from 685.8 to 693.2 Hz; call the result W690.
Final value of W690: 31.2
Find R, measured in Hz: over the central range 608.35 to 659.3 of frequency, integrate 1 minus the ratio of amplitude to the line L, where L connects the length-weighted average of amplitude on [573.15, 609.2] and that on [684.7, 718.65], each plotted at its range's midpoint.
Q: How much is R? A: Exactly -2.7 Hz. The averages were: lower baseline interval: 24.3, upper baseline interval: 31.3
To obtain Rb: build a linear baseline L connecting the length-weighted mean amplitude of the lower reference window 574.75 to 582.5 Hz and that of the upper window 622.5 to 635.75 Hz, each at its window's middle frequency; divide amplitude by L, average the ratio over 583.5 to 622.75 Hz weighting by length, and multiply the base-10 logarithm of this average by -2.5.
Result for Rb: 0.06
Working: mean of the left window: 25.4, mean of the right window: 26.6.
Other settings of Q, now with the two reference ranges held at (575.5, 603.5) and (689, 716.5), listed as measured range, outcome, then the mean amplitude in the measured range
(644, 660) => -1.83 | 31.2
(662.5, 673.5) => -0.69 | 30.9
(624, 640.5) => -0.51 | 27.6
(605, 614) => 0.00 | 25.2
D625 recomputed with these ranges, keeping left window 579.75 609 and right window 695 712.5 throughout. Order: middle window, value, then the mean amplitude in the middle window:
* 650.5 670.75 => -1.87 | 31.1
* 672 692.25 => -0.72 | 31.1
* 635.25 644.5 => -1.16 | 30.4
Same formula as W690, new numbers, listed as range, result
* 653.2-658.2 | 31.4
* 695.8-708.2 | 31.6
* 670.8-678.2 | 31.3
